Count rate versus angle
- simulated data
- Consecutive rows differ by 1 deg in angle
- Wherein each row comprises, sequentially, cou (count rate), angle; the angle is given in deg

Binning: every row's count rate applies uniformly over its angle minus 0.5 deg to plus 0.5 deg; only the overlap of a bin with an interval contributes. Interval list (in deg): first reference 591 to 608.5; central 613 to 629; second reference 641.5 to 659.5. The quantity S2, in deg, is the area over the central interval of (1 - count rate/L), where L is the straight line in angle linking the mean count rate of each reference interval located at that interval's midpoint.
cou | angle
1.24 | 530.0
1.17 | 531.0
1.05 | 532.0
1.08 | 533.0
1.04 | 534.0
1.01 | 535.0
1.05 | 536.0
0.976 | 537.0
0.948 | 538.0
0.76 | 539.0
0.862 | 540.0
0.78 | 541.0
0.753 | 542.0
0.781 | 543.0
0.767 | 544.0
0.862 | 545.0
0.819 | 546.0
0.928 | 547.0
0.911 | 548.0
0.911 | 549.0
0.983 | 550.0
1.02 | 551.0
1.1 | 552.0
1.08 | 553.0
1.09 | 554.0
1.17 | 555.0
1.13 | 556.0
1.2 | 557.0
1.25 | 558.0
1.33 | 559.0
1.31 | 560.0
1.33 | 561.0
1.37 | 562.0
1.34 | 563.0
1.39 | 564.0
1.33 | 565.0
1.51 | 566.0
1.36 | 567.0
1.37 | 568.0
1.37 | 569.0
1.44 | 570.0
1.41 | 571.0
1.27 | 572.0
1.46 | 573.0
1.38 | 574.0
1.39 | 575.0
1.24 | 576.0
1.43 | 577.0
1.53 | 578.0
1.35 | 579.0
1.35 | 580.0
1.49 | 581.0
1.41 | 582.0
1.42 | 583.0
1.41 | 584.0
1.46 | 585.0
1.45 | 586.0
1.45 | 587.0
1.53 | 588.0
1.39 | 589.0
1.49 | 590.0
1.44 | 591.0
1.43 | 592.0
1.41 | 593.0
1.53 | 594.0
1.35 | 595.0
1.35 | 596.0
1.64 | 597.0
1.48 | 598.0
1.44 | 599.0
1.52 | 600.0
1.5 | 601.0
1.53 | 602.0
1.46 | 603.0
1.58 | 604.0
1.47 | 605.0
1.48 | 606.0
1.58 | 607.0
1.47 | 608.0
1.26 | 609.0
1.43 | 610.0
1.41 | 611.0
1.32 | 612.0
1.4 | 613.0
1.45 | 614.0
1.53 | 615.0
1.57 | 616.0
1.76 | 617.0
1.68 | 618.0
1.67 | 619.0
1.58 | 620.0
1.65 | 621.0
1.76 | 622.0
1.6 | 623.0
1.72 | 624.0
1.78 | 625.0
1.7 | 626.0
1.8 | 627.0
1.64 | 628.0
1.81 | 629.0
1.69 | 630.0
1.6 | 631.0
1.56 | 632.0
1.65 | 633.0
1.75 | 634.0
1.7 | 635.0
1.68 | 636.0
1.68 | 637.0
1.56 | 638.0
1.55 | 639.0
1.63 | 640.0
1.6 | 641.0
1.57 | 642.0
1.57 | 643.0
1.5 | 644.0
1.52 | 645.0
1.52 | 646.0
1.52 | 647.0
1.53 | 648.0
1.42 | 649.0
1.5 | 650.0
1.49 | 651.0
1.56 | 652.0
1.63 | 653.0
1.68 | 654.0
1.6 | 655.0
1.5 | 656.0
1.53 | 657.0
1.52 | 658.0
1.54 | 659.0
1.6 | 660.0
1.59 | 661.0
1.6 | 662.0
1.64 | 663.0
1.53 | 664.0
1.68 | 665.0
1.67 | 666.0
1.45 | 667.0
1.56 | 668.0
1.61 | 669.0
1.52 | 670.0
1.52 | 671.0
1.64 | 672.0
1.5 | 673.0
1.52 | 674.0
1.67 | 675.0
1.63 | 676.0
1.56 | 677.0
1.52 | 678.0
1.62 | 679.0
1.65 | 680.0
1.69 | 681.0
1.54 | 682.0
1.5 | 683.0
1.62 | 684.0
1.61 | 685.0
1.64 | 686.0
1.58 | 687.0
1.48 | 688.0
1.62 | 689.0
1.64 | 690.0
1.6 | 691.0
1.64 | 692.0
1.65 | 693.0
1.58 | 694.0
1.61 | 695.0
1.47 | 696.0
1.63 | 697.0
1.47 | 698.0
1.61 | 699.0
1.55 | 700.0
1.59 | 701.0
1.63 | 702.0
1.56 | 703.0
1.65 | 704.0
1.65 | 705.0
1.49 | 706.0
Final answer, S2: -1.59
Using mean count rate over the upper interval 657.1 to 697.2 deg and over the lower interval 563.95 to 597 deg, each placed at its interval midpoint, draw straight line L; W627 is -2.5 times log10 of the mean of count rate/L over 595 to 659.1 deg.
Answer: -0.05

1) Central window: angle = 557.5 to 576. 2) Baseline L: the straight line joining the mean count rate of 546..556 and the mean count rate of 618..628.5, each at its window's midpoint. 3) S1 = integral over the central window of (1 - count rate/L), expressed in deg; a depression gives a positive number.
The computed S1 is -3.2 deg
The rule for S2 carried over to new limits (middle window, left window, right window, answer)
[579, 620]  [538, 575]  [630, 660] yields -3.7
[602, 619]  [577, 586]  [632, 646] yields 0.2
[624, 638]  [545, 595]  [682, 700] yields -2.4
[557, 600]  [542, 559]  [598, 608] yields -4.9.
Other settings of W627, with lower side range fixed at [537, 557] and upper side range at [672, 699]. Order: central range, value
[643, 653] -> -0.08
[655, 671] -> -0.06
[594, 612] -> -0.22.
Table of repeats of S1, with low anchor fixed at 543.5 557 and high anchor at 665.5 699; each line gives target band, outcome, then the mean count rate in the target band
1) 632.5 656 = -2.84 deg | 1.58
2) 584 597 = -3.06 deg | 1.45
